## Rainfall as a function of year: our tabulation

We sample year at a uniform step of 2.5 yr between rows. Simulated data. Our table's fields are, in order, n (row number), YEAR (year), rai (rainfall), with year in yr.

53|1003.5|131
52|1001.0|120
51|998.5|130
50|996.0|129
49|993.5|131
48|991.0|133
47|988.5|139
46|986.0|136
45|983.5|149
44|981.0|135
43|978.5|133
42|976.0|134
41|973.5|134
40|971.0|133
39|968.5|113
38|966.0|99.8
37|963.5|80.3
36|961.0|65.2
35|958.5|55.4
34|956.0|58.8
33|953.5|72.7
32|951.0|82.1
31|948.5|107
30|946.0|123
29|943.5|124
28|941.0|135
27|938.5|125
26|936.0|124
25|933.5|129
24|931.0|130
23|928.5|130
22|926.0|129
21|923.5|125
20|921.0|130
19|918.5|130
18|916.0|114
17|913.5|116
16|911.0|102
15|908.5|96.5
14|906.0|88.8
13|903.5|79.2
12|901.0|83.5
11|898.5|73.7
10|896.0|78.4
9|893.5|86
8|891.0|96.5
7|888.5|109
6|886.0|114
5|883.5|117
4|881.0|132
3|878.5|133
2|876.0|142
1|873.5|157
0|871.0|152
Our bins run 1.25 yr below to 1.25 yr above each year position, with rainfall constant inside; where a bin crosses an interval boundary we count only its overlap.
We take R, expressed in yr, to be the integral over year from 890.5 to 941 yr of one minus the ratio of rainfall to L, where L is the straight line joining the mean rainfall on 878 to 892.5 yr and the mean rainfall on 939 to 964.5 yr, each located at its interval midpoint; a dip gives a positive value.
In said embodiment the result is -2.8 yr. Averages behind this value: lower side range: 116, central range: 109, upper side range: 91.5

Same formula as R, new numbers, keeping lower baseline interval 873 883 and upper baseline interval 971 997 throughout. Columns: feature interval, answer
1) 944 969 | 9.2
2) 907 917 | 2.2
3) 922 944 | 1.4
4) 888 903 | 5.6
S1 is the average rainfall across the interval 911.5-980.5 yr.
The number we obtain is 112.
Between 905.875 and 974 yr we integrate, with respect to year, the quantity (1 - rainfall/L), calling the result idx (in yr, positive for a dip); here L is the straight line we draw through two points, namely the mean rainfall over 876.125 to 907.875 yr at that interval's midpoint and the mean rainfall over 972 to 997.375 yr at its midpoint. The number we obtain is 4.9 yr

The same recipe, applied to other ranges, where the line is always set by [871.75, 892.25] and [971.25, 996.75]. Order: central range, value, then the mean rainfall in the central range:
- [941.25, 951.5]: 1.4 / 114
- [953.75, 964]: 5.3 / 64.6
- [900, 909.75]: 3.1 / 87.1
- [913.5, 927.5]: 0.5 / 125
